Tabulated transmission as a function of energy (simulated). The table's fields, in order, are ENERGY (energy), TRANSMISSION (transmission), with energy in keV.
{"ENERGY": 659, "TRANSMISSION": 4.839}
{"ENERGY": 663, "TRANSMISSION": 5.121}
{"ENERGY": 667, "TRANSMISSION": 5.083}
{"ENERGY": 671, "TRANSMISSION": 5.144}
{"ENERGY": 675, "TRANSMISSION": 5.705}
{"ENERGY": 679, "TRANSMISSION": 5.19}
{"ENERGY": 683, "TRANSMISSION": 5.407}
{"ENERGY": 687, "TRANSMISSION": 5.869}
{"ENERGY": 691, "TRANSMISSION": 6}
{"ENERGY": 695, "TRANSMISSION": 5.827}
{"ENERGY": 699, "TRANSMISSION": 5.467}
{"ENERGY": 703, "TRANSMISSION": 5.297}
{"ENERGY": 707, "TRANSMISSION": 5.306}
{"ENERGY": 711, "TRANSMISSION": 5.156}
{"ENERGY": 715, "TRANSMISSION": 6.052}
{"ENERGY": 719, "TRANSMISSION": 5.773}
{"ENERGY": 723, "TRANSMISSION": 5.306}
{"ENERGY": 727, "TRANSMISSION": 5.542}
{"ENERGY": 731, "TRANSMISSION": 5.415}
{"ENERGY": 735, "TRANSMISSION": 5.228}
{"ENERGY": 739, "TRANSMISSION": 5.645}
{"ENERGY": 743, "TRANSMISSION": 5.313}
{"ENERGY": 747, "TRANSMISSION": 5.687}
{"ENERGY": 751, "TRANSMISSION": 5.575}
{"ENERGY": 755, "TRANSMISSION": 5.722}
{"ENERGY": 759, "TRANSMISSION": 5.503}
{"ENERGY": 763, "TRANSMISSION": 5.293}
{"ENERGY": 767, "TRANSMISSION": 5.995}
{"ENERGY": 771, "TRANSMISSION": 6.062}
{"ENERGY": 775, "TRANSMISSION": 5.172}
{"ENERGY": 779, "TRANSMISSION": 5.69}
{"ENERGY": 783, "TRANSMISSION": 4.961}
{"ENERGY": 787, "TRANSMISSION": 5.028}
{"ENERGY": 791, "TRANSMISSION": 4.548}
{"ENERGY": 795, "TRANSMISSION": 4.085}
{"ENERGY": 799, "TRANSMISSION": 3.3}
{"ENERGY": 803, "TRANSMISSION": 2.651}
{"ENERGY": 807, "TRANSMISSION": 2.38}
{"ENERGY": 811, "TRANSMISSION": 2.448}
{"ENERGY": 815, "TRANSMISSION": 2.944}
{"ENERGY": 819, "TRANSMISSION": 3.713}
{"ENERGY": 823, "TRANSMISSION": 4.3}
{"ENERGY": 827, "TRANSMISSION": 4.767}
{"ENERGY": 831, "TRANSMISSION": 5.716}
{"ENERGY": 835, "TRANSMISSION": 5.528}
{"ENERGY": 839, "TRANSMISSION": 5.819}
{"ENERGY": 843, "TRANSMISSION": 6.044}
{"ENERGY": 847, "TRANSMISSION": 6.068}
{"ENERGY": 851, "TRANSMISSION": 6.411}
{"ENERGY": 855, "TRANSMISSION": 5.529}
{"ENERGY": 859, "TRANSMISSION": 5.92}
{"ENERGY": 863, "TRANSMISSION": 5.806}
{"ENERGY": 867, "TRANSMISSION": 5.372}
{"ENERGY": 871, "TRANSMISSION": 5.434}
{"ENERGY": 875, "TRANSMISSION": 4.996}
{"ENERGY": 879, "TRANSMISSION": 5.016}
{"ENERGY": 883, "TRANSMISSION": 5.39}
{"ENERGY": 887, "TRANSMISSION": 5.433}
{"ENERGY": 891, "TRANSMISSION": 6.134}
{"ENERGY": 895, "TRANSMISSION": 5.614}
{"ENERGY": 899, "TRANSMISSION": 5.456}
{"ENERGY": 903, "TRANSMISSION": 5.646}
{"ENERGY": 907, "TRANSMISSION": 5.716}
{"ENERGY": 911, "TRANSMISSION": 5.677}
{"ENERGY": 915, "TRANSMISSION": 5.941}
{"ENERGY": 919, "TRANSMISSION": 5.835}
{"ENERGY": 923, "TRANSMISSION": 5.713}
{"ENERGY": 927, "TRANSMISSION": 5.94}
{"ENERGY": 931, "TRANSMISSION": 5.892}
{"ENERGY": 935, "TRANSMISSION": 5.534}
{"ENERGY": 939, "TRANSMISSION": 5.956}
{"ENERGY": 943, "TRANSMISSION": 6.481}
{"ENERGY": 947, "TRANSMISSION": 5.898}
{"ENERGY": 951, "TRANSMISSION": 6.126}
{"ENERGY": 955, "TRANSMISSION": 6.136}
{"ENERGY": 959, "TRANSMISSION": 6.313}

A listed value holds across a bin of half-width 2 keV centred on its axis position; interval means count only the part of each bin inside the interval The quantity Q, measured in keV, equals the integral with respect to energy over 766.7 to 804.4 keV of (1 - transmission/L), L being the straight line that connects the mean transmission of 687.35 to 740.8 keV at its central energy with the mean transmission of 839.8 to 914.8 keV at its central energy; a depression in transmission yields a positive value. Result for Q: 5.9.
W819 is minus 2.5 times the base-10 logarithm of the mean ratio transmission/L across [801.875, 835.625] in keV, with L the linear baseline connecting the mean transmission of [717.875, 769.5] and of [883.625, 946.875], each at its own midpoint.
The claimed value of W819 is 0.435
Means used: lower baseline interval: 5.54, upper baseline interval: 5.79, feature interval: 3.79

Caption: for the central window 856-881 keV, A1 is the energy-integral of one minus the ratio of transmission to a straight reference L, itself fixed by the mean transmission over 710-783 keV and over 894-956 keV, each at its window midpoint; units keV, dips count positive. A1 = 1.41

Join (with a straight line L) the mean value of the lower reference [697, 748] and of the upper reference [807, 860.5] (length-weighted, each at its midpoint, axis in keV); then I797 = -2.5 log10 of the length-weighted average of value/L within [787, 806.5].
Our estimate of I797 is 0.352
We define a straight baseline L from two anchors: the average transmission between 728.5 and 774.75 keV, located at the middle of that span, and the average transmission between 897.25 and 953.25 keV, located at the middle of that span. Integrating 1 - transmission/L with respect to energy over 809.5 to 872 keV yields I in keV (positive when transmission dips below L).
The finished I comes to 6.4 keV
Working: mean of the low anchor 5.57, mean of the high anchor 5.85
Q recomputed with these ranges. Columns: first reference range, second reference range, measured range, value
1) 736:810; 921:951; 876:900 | 0.6 keV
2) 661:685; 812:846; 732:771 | -4.1 keV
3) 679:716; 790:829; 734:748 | -2.1 keV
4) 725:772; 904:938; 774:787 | 0.8 keV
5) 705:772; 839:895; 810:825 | 5.9 keV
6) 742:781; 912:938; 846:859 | -0.6 keV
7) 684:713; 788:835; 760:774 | -3.8 keV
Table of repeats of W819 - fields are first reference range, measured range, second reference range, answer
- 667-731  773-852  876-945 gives 0.229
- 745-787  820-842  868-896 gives 0.057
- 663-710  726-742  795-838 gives -0.122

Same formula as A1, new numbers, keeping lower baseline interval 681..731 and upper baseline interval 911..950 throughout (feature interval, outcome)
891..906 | 0.5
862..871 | 0.4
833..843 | 0.0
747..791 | 1.6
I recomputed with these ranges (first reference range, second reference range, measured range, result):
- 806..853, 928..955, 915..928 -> -0.17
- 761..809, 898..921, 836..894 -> -3.88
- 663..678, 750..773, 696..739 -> 0.17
